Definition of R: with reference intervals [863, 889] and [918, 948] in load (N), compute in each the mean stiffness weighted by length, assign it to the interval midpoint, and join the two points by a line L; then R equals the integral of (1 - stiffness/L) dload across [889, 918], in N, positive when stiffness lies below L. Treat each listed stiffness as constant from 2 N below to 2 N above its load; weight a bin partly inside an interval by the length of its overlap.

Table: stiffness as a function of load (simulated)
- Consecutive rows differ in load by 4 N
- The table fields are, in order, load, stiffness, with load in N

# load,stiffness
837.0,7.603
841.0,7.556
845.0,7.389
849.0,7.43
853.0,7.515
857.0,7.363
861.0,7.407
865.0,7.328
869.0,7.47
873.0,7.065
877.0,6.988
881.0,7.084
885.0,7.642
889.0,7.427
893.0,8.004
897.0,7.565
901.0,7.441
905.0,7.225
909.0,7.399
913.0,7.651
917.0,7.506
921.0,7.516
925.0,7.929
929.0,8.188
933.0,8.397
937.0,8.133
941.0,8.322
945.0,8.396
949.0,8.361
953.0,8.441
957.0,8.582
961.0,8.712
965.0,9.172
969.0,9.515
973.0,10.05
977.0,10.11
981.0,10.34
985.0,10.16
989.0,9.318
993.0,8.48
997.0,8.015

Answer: 0.53 N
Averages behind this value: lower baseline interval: 7.28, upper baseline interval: 8.11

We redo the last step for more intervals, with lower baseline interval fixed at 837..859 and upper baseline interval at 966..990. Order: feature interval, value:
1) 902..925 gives 3.2 N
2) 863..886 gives 2.1 N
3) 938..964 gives 2.5 N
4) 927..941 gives 1.3 N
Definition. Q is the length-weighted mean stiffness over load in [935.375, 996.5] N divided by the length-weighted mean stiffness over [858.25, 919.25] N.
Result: 1.22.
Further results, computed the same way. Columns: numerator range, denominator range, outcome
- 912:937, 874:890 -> 1.09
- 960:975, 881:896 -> 1.24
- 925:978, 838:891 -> 1.19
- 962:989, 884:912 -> 1.30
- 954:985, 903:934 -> 1.23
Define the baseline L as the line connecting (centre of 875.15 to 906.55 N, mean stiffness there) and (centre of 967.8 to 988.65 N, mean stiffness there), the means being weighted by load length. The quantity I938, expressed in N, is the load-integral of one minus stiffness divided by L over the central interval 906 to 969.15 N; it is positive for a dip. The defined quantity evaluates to 4.25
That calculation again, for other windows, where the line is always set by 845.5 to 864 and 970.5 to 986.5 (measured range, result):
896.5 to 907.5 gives 1.4 N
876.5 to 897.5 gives 1.7 N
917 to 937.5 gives 2.4 N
